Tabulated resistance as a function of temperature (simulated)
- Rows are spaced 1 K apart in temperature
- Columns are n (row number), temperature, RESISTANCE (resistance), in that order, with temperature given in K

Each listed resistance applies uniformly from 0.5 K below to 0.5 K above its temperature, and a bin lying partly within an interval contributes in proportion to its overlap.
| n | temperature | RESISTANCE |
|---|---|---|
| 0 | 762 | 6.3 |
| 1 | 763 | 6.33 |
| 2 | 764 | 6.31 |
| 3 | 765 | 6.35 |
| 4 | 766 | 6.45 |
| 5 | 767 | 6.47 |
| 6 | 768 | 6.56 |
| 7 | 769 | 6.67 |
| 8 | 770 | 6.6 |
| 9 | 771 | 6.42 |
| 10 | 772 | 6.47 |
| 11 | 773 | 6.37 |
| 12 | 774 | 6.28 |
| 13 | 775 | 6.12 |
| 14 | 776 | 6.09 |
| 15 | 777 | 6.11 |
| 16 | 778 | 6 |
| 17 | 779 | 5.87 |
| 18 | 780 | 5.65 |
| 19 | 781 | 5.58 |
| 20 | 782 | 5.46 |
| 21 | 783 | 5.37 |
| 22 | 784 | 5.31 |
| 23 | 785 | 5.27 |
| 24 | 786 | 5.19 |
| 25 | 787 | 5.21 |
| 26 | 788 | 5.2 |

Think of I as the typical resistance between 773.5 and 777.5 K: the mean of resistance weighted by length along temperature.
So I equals 6.15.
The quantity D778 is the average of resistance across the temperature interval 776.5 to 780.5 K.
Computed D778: 5.91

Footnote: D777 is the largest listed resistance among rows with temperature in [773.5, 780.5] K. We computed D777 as 6.28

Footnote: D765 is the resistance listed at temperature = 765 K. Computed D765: 6.35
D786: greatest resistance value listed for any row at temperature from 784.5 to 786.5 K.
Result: 5.27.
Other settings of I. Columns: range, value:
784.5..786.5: 5.23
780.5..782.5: 5.52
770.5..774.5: 6.38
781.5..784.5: 5.38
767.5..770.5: 6.61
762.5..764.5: 6.32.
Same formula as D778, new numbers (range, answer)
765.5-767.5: 6.46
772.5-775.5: 6.26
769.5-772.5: 6.5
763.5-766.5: 6.37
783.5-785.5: 5.29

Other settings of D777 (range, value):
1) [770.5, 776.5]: 6.47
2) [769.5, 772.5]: 6.6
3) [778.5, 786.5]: 5.87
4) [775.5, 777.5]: 6.11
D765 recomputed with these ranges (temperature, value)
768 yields 6.56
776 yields 6.09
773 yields 6.37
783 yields 5.37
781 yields 5.58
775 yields 6.12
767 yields 6.47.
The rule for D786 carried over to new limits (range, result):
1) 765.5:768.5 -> 6.56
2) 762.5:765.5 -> 6.35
